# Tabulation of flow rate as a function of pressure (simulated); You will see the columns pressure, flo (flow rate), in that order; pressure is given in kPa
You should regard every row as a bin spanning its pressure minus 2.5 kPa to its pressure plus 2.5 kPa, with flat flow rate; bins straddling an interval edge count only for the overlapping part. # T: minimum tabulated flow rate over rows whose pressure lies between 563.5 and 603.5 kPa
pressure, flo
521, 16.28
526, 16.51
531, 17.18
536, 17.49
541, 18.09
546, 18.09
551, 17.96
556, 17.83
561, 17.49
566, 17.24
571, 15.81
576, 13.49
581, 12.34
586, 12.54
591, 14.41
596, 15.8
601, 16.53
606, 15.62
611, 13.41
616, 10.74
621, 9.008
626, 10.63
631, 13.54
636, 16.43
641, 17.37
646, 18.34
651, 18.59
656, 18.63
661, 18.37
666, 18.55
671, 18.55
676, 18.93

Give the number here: 12.34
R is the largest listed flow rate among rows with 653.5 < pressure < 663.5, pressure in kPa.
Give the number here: 18.63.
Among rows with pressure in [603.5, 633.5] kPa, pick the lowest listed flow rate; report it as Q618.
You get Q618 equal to 9.008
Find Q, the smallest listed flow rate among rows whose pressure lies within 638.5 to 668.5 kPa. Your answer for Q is 17.37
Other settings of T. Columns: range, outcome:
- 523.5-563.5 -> 16.51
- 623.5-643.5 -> 10.63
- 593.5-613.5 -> 13.41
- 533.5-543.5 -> 17.49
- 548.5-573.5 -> 15.81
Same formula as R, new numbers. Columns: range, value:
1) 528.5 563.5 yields 18.09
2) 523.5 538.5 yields 17.49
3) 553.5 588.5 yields 17.83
